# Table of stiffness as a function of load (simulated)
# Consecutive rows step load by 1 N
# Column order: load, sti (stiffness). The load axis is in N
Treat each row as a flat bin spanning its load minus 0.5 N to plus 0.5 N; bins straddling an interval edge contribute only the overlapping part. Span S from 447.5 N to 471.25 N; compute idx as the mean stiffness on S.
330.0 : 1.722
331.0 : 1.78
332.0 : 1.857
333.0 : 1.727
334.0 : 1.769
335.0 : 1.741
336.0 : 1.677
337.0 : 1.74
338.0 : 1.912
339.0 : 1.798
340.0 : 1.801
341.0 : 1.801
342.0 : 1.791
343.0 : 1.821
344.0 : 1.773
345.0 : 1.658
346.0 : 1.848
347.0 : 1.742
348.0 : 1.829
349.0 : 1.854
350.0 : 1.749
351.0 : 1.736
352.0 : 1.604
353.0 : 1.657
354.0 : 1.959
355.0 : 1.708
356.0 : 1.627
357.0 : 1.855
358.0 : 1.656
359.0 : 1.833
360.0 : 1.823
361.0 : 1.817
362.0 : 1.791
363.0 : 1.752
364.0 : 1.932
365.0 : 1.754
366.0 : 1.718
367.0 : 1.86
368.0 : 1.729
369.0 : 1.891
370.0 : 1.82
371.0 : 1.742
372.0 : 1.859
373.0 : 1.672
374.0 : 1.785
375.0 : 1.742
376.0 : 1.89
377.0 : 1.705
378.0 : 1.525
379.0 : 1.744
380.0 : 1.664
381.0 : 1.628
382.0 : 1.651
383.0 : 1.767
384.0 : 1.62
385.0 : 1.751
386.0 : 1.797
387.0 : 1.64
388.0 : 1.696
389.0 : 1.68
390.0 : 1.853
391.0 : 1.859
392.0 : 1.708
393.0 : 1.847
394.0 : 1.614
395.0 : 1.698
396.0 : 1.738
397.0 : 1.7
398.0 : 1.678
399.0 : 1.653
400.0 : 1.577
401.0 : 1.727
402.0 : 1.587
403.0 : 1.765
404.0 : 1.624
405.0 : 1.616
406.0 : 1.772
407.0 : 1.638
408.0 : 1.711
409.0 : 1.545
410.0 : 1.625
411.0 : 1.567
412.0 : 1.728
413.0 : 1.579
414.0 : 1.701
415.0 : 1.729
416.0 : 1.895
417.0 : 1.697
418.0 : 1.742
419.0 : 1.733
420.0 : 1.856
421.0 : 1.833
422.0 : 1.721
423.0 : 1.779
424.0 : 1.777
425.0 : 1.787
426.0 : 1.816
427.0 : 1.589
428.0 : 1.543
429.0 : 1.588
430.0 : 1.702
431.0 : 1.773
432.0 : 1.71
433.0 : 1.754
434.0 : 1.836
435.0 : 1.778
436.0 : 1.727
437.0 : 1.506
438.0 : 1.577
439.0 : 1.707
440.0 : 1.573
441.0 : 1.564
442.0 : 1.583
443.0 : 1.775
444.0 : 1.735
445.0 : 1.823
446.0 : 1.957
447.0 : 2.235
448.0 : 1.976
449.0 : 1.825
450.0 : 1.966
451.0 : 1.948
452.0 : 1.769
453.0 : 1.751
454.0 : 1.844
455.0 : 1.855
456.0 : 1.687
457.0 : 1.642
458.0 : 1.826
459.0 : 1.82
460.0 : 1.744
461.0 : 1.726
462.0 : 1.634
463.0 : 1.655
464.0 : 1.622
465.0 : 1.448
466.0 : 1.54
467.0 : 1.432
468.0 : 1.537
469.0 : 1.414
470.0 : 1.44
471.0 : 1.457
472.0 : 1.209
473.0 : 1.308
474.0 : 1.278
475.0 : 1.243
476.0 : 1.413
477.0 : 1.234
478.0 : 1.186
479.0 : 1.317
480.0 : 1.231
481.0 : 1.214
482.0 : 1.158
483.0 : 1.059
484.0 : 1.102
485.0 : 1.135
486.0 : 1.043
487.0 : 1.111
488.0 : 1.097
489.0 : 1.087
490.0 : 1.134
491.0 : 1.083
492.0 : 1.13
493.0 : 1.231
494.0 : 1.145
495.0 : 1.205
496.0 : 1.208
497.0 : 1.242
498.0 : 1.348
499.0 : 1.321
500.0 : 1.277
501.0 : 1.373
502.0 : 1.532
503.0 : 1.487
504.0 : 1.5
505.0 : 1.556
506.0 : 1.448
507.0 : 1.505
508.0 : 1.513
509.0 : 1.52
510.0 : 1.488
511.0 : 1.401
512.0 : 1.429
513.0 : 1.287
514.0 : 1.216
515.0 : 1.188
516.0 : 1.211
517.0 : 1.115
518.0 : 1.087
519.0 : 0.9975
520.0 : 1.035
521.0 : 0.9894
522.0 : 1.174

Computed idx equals 1.69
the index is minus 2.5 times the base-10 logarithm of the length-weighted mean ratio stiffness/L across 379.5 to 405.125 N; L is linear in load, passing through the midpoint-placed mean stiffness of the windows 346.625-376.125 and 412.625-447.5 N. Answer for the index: 0.037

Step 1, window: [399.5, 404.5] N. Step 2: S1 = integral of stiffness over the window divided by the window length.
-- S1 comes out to 1.66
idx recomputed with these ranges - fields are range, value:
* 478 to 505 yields 1.23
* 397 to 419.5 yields 1.68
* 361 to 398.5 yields 1.74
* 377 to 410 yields 1.69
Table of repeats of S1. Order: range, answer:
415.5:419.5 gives 1.77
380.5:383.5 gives 1.68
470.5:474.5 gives 1.31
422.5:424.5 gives 1.78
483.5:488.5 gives 1.1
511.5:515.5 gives 1.28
